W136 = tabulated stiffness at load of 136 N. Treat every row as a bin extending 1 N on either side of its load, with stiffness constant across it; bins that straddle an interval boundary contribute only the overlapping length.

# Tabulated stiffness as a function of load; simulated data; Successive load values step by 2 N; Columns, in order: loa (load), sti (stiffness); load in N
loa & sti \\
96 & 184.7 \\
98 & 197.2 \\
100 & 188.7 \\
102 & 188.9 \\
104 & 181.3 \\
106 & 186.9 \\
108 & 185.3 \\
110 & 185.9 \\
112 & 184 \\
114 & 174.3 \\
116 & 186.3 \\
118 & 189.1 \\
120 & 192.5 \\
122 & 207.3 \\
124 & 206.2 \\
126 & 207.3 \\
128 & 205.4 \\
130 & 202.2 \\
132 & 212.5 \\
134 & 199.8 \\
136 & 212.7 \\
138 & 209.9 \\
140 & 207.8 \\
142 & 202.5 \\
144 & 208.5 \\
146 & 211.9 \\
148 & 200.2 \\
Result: 212.7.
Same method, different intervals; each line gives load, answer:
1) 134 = 199.8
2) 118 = 189.1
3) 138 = 209.9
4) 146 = 211.9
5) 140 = 207.8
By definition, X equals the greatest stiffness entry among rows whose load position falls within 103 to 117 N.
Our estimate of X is 186.9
